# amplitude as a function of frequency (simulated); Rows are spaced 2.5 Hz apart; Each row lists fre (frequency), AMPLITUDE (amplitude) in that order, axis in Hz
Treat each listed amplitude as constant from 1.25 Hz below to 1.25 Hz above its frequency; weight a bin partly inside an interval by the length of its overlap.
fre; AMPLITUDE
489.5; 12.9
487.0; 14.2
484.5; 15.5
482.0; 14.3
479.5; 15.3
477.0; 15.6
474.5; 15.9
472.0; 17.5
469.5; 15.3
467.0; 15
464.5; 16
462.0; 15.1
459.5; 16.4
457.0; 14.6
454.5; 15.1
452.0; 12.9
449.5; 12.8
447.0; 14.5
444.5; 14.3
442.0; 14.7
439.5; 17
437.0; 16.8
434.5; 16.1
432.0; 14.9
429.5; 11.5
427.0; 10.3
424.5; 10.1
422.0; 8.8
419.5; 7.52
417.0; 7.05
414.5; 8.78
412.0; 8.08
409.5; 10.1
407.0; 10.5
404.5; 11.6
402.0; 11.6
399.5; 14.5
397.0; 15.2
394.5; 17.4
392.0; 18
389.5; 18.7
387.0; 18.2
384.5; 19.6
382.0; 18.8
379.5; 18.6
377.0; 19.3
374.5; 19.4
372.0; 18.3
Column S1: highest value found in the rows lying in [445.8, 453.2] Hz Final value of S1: 14.5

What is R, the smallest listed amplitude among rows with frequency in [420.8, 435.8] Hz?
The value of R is 8.8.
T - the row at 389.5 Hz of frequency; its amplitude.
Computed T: 18.7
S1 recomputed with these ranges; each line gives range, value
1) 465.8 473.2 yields 17.5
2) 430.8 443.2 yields 17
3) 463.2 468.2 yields 16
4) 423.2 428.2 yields 10.3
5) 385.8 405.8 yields 18.7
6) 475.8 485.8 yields 15.6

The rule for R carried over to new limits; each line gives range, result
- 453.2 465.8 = 14.6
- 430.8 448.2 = 14.3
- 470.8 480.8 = 15.3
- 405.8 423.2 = 7.05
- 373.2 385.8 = 18.6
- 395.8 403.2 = 11.6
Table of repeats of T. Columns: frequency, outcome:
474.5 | 15.9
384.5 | 19.6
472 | 17.5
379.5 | 18.6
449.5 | 12.8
